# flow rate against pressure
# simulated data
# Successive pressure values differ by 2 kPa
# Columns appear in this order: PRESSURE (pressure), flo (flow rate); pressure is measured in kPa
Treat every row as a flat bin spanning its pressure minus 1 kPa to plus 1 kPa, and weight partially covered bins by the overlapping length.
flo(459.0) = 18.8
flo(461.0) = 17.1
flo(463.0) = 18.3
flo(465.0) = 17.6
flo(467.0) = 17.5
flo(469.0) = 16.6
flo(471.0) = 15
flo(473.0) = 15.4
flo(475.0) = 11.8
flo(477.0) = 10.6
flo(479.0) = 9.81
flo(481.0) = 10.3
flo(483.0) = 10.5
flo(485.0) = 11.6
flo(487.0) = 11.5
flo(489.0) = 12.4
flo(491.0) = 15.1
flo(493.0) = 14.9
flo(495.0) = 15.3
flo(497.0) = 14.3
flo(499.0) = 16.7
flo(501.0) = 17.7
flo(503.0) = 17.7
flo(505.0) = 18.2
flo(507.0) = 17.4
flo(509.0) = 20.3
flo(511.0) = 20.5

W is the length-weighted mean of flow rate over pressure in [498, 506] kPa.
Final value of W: 17.6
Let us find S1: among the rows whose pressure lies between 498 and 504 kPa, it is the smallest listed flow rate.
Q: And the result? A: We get 16.7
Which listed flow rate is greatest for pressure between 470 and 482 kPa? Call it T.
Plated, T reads 15.4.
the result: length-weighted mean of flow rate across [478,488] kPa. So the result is 10.7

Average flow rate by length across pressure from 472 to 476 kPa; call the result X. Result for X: 13.6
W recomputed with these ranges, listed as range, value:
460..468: 17.6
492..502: 15.8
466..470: 17.1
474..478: 11.2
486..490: 11.9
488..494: 14.1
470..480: 12.5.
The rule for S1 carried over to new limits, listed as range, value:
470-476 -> 11.8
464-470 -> 16.6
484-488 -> 11.5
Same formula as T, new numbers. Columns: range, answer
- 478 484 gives 10.5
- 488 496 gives 15.3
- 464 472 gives 17.6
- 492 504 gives 17.7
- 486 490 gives 12.4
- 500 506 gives 18.2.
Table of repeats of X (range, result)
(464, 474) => 16.4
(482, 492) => 12.2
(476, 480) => 10.2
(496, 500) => 15.5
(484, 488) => 11.6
